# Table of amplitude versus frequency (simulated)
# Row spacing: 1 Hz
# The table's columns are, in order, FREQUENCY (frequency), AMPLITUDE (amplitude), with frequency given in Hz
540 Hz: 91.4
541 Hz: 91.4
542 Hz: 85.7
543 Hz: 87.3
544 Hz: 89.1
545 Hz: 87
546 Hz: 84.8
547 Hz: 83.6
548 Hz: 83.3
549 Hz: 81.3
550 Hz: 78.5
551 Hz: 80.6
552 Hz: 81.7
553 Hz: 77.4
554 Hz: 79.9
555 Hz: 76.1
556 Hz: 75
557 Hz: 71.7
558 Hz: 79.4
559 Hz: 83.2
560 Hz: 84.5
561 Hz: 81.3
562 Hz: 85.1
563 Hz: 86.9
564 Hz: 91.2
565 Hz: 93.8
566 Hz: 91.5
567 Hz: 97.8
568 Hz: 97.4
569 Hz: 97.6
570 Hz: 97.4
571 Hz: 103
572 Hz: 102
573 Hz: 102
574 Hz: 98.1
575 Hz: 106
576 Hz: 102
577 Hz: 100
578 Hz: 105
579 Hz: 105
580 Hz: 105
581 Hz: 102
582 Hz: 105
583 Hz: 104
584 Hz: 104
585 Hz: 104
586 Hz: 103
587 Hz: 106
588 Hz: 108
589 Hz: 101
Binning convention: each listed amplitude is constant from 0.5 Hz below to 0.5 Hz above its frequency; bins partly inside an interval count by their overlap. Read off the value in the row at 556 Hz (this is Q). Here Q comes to 75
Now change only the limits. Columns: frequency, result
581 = 102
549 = 81.3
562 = 85.1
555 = 76.1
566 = 91.5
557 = 71.7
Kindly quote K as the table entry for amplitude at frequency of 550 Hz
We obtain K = 78.5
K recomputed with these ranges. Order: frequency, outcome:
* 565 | 93.8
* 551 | 80.6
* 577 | 100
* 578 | 105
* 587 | 106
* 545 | 87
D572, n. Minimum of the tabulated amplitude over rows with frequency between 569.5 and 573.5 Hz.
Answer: 97.4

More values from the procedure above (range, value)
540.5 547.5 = 83.6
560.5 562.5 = 81.3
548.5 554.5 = 77.4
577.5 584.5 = 102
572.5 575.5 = 98.1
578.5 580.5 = 105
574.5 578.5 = 100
